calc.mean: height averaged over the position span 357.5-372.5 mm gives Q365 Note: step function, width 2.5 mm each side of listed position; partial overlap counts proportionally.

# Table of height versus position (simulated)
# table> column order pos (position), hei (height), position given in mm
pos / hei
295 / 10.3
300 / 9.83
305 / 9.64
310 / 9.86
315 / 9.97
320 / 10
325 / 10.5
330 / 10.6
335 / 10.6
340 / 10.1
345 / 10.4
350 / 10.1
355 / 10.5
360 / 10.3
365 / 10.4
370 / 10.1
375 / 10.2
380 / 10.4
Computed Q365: 10.3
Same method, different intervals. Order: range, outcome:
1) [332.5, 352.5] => 10.3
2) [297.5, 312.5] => 9.78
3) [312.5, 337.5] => 10.3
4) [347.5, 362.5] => 10.3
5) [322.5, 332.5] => 10.6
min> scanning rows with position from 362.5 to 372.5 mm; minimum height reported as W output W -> 10.1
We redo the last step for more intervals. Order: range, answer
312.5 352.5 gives 9.97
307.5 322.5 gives 9.86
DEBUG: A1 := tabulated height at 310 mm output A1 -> 9.86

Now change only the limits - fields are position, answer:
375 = 10.2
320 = 10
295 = 10.3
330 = 10.6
